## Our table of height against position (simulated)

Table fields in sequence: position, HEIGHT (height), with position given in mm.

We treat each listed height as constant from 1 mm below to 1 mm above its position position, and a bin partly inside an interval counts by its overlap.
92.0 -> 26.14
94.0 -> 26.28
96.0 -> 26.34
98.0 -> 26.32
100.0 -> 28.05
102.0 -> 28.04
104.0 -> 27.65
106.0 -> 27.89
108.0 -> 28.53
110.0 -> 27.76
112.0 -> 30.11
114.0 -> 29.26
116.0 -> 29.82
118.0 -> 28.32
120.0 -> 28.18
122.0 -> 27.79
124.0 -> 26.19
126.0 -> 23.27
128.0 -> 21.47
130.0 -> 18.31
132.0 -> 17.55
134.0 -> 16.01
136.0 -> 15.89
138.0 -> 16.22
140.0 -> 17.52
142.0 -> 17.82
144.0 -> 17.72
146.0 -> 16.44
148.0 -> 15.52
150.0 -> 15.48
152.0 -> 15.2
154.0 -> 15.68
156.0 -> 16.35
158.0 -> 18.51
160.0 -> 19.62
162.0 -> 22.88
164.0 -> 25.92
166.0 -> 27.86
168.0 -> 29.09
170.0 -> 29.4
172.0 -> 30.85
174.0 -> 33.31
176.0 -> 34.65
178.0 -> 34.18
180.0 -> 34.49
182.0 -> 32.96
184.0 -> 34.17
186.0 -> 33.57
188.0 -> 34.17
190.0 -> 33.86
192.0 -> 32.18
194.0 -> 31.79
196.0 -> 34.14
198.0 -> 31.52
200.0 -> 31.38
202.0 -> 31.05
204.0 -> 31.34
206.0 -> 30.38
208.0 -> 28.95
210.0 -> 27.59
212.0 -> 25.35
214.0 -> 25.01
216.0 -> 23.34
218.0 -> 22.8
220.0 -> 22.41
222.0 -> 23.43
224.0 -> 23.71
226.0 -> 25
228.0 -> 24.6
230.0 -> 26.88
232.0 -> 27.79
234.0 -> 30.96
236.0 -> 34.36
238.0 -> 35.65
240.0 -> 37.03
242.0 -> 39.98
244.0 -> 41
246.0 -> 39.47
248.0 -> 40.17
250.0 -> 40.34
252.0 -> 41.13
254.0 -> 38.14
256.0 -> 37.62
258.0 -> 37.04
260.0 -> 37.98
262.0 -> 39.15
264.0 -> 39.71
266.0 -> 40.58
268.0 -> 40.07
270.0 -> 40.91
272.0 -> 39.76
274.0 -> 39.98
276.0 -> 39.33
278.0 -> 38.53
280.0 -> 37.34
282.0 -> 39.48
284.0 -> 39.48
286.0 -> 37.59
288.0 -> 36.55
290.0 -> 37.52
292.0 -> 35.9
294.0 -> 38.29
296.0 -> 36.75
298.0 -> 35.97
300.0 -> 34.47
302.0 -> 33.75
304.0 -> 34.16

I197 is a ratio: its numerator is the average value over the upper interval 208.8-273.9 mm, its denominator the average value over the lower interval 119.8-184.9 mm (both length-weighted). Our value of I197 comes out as 1.45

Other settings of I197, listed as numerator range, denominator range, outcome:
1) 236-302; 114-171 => 1.81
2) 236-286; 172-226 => 1.30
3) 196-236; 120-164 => 1.44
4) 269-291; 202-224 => 1.48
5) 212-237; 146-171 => 1.24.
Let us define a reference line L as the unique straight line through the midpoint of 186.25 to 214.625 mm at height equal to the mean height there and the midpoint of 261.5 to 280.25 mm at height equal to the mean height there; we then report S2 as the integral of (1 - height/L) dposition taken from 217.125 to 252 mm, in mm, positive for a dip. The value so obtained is 3.4 mm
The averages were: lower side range 30.8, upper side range 39.6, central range 31.8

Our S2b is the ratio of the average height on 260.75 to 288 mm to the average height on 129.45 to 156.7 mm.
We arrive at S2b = 2.4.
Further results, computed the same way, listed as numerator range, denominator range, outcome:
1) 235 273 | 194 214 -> 1.30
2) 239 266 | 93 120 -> 1.40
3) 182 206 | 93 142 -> 1.33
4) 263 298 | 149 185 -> 1.48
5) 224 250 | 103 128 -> 1.21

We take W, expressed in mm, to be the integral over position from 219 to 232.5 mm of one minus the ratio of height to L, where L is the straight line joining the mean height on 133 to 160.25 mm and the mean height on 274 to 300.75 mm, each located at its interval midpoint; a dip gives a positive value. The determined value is 1.77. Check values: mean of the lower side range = 16.6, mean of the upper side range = 37.6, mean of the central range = 24.7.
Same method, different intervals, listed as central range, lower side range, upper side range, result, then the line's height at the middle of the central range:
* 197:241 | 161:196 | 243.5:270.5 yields 9.16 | 35.6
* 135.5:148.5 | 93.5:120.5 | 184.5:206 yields 5.67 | 29.8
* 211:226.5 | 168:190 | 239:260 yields 5.36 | 36.5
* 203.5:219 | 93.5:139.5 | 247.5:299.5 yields 3.01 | 33.2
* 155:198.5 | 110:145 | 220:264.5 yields -3.19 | 27.6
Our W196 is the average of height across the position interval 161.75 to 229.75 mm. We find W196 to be 29.4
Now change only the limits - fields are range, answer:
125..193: 24.1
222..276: 35.9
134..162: 17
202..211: 29.7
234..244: 36.6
